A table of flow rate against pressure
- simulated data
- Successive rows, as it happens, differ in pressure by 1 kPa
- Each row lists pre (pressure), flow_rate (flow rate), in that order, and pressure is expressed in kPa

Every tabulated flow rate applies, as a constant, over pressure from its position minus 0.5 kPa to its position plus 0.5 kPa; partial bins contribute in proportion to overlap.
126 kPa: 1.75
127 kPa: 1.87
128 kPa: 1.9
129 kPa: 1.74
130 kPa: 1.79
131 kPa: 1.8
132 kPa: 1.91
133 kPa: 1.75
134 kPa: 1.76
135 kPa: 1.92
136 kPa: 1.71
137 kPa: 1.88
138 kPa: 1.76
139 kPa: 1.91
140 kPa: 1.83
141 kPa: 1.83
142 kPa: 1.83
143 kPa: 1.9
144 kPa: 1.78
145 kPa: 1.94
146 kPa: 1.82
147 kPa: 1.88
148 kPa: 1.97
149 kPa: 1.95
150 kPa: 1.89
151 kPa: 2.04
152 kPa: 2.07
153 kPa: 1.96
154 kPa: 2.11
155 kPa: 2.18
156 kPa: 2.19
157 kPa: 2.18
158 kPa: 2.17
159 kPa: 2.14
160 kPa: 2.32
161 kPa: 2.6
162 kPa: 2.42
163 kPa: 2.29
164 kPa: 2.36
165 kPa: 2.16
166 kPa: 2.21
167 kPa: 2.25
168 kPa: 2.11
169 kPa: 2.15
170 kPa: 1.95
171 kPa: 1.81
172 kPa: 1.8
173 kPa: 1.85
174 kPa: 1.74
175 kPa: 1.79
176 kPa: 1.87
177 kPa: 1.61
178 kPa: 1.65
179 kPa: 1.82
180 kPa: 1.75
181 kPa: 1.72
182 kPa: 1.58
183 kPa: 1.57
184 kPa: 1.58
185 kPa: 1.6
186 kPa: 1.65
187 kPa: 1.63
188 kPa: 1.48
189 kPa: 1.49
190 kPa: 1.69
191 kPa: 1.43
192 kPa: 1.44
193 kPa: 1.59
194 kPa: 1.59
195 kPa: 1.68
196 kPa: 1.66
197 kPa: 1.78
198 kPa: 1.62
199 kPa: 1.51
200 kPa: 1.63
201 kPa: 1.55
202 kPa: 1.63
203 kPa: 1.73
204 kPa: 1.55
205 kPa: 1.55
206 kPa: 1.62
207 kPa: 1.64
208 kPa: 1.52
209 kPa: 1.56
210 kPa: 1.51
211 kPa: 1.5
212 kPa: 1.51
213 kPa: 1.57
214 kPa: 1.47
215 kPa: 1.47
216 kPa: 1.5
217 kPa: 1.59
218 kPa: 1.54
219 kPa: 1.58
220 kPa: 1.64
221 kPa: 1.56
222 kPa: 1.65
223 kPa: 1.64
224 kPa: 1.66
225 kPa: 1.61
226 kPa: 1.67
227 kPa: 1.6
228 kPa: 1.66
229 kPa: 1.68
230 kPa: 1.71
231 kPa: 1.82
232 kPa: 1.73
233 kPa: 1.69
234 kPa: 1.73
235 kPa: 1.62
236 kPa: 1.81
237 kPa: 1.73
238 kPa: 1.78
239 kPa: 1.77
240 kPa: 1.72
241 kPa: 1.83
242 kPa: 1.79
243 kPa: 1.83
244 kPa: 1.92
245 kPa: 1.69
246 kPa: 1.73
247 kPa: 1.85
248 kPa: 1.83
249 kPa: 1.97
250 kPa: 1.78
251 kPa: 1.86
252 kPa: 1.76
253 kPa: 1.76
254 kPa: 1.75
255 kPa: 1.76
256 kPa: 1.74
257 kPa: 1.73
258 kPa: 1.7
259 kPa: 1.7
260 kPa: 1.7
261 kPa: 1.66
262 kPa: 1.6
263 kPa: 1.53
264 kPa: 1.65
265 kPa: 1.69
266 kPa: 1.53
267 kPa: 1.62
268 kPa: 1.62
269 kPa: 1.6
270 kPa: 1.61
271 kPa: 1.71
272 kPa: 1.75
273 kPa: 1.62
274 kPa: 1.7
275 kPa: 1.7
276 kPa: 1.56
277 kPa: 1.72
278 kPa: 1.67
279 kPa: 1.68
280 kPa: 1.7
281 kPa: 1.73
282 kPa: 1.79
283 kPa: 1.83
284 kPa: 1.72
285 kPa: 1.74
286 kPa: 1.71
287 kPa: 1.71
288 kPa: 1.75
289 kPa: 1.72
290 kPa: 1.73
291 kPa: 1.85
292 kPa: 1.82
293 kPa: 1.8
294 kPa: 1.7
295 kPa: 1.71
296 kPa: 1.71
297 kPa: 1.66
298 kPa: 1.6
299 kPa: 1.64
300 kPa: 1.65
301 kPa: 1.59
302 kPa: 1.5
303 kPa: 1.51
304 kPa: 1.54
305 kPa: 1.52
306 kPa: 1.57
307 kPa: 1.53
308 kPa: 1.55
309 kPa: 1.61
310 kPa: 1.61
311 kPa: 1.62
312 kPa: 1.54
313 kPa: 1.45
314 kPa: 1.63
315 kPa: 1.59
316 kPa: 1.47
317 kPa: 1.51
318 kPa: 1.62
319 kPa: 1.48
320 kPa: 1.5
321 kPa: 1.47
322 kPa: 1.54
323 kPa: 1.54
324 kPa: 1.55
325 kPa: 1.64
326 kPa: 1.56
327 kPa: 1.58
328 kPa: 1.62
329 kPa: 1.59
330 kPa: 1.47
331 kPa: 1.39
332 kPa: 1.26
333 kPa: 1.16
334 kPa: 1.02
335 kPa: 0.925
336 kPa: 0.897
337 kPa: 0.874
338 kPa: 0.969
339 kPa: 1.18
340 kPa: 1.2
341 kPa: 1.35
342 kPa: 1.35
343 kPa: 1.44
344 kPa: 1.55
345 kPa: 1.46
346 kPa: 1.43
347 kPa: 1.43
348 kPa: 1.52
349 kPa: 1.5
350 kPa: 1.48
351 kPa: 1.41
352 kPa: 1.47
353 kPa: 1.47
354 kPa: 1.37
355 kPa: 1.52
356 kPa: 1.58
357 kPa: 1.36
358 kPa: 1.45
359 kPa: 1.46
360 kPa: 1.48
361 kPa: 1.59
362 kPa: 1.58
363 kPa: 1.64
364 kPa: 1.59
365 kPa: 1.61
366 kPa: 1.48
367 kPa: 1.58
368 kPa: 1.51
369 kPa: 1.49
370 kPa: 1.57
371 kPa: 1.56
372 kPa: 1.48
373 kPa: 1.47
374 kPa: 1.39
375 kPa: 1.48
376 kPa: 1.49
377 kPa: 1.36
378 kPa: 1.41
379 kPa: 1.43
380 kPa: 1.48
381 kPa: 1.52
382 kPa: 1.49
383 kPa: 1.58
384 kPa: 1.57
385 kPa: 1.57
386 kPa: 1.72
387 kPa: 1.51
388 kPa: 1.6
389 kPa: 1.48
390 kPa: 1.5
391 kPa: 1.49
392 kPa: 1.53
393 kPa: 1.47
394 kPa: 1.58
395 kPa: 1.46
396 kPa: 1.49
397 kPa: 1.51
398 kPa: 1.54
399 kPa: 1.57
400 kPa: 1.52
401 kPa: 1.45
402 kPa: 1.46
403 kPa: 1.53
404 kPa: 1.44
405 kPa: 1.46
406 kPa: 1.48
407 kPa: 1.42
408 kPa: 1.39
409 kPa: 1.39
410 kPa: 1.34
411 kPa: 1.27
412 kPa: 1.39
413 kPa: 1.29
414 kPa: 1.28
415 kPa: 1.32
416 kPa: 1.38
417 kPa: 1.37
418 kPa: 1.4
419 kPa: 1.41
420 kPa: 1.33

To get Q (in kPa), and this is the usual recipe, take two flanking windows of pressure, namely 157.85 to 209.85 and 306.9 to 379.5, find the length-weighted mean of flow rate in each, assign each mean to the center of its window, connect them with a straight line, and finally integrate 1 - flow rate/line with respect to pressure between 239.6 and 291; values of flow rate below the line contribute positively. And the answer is -3.4 kPa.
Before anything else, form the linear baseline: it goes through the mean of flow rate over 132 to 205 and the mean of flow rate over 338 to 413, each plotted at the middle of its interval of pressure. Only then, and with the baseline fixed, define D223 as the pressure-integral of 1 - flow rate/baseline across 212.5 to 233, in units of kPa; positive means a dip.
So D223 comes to 1.5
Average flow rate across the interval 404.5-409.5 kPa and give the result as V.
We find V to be 1.43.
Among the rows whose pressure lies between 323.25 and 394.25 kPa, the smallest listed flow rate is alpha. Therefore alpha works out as 0.874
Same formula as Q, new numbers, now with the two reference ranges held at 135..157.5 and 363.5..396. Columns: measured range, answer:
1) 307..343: 4.5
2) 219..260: 0.8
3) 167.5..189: 1.6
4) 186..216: 4.3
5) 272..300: -0.5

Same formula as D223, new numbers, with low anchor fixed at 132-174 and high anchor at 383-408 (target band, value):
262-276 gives 1.1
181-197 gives 2.9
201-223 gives 3.8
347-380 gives 1.8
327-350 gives 4.5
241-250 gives 0.0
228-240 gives 0.7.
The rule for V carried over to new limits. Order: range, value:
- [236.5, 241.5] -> 1.77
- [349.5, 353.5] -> 1.46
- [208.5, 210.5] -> 1.54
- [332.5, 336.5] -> 1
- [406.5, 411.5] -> 1.36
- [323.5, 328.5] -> 1.59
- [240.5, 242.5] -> 1.81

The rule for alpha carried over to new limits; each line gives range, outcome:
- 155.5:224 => 1.43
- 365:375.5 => 1.39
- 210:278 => 1.47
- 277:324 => 1.45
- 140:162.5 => 1.78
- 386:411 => 1.27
